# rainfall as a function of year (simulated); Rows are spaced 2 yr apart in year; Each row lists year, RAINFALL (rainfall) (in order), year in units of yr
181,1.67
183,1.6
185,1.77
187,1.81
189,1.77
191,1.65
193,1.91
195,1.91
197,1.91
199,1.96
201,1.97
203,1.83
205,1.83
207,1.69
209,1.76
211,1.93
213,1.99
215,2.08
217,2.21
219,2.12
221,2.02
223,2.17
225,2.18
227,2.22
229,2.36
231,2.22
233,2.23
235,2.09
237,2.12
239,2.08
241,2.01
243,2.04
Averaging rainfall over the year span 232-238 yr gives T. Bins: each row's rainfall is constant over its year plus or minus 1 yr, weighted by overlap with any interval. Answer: 2.15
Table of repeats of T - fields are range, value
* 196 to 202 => 1.95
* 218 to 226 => 2.12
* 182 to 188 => 1.73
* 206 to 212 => 1.79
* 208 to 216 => 1.94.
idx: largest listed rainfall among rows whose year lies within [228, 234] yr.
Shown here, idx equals 2.36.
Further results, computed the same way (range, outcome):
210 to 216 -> 2.08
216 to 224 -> 2.21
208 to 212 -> 1.93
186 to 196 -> 1.91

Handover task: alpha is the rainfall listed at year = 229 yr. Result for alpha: 2.36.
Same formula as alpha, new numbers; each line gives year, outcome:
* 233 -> 2.23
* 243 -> 2.04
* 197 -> 1.91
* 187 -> 1.81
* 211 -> 1.93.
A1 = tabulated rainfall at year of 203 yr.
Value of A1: 1.83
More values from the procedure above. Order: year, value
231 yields 2.22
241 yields 2.01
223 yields 2.17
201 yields 1.97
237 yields 2.12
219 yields 2.12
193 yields 1.91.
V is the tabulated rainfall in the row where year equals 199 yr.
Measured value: 1.96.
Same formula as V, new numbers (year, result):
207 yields 1.69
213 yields 1.99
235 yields 2.09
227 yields 2.22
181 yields 1.67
